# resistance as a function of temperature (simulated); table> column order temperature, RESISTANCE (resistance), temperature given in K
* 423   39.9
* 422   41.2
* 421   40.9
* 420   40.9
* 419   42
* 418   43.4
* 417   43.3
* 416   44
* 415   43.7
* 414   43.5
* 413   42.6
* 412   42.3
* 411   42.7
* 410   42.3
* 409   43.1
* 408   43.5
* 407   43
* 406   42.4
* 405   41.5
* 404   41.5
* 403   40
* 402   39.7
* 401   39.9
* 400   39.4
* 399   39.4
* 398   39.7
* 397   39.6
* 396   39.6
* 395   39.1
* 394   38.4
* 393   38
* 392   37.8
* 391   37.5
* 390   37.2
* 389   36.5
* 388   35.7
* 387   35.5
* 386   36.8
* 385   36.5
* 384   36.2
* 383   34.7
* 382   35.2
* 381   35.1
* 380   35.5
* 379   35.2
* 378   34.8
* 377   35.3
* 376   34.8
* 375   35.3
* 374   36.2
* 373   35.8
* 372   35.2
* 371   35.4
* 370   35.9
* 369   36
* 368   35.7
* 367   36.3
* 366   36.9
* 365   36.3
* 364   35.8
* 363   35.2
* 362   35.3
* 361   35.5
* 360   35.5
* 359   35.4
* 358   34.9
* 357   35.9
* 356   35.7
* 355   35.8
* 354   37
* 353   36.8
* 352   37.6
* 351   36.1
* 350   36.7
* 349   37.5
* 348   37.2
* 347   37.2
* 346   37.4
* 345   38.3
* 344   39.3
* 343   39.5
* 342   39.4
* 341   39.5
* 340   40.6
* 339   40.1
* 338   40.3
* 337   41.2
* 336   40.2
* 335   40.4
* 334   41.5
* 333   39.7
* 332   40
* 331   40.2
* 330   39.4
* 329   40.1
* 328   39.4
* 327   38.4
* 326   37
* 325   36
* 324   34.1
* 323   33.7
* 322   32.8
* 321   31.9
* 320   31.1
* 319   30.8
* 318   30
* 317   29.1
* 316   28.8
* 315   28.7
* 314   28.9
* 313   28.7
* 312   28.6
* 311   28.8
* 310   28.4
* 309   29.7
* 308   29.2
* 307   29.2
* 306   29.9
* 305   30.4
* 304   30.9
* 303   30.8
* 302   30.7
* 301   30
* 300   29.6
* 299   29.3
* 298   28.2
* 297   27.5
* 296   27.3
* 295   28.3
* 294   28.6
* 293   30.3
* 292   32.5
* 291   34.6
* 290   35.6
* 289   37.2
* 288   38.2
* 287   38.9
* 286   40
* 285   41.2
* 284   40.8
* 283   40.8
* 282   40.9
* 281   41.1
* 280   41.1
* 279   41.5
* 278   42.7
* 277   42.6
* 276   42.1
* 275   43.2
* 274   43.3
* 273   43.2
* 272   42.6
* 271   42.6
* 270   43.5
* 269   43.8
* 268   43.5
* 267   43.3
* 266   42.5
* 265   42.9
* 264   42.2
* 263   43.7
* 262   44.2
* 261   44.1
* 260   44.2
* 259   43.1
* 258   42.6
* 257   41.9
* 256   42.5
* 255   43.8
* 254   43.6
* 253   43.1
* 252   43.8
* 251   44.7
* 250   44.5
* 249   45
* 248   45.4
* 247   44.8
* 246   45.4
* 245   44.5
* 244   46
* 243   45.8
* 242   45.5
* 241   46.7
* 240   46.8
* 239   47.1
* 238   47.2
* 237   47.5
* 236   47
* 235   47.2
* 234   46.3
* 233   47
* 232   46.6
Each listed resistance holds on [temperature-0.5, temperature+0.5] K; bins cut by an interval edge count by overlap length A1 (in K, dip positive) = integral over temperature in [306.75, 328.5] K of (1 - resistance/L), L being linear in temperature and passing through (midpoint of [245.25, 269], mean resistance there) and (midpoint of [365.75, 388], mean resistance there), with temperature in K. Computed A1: 4.42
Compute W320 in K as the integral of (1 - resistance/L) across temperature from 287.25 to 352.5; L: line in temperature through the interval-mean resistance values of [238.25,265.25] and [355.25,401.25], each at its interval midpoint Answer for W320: 9.4 K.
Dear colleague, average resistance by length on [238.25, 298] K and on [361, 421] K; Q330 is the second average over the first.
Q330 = 0.9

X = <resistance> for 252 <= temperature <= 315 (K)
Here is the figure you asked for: 37.2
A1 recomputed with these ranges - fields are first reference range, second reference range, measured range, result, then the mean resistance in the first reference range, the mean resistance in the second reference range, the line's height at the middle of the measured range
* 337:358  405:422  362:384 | 2.31 K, 37.9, 42.6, 39.7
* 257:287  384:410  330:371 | 2.85 K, 42.5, 39.3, 40.4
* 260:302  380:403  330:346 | -0.79 K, 38.5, 37.6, 38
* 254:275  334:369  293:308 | 4.21 K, 43.2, 37.5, 40.8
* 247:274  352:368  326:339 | -0.66 K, 43.5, 35.9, 38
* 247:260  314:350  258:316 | 6.34 K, 43.7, 36.8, 40.8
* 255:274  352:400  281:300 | 3.25 K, 43.2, 36.4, 41.6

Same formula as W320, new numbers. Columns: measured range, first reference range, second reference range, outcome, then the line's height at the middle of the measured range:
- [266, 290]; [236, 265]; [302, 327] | -1.7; 38.7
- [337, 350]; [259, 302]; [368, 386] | -0.8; 36.6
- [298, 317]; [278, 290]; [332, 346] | 5.0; 40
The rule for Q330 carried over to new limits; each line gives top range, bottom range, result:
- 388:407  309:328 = 1.24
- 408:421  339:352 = 1.12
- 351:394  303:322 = 1.21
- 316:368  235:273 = 0.83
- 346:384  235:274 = 0.81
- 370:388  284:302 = 1.08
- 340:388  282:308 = 1.10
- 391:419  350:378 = 1.15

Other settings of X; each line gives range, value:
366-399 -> 36.5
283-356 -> 34.7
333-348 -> 39.6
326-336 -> 39.8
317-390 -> 36.6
